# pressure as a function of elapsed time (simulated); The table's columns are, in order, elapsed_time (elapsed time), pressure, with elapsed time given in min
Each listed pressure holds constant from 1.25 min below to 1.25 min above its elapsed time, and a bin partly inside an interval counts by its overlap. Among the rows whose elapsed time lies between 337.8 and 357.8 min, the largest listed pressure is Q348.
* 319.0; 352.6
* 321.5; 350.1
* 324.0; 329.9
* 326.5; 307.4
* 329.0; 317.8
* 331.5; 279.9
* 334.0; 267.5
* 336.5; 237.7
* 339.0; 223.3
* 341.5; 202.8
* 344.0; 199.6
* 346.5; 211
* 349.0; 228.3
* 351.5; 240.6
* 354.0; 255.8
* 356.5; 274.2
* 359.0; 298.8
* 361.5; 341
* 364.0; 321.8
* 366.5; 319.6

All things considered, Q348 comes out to 274.2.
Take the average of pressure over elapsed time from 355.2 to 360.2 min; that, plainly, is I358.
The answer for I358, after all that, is 286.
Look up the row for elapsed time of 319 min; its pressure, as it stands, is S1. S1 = 352.6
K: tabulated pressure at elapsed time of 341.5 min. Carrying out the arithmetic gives 202.8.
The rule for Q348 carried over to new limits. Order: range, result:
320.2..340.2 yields 350.1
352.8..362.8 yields 341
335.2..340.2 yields 237.7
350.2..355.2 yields 255.8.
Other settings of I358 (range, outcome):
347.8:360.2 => 260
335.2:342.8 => 221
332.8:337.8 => 252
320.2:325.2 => 340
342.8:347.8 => 206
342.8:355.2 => 227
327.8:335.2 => 288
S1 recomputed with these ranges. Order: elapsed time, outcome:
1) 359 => 298.8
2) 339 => 223.3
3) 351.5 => 240.6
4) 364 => 321.8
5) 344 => 199.6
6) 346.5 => 211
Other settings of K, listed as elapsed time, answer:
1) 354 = 255.8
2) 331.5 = 279.9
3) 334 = 267.5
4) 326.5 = 307.4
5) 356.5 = 274.2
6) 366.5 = 319.6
